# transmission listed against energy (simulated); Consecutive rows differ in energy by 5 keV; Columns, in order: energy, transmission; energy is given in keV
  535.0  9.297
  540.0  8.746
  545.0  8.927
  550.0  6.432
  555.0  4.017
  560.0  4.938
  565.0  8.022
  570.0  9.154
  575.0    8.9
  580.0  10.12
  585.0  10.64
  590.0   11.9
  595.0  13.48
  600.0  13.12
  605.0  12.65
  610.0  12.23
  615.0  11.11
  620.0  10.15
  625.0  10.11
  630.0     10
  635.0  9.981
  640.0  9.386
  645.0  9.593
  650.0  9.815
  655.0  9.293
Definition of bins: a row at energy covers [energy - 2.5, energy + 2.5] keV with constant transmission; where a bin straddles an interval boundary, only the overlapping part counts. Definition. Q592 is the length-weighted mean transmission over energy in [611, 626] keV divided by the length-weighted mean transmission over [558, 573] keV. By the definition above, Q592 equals 1.4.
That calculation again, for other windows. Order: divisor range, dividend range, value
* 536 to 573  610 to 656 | 1.38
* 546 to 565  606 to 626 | 1.91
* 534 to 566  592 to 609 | 1.84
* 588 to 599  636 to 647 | 0.75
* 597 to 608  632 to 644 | 0.75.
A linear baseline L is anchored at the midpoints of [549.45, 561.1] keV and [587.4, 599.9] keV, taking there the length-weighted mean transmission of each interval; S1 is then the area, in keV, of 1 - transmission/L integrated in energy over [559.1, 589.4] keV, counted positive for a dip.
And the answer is -0.9 keV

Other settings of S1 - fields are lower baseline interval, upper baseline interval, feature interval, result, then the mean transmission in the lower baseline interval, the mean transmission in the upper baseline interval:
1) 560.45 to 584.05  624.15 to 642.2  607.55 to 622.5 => -2.55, 8.8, 9.86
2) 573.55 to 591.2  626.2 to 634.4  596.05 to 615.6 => -4.38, 10.4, 10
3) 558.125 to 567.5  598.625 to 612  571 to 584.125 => -1.40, 6.58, 12.6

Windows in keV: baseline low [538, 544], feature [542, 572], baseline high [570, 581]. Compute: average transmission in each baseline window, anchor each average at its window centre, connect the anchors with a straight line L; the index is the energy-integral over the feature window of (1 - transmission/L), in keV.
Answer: 7.10 keV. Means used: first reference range 8.79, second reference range 9.35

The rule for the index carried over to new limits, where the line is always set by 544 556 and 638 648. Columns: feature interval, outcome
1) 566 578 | -3.0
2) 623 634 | -1.2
